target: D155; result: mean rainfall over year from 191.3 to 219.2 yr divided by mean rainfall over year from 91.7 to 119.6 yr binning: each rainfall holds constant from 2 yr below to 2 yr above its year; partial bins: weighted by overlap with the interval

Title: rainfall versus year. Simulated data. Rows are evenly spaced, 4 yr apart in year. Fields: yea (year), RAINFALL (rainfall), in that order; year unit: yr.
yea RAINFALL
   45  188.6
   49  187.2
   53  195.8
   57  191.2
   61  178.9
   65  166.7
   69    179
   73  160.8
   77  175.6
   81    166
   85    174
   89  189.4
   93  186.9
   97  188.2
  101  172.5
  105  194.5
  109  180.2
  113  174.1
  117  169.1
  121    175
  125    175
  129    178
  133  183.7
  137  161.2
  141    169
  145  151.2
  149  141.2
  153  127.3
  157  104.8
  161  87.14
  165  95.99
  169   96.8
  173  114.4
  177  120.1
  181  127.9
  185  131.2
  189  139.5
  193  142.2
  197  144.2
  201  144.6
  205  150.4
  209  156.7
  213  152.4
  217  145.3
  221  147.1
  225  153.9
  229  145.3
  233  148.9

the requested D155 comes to 0.8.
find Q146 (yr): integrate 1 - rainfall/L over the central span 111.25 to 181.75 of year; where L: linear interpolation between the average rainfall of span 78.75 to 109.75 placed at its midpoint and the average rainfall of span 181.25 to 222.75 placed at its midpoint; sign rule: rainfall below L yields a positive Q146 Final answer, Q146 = 9.7 yr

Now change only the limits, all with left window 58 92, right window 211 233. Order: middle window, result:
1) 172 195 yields 3.8 yr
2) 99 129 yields -1.7 yr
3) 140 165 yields 5.5 yr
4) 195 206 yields 0.5 yr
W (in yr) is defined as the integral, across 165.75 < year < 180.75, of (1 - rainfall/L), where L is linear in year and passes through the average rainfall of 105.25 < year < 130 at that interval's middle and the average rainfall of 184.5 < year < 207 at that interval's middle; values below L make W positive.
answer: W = 4.0 yr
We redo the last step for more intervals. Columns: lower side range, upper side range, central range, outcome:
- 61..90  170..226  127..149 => -1.42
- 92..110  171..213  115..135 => -0.47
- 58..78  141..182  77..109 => -4.65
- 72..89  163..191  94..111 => -2.59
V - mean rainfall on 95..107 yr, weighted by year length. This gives 185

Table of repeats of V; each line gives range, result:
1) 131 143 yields 171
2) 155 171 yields 96.2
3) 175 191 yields 130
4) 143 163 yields 122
